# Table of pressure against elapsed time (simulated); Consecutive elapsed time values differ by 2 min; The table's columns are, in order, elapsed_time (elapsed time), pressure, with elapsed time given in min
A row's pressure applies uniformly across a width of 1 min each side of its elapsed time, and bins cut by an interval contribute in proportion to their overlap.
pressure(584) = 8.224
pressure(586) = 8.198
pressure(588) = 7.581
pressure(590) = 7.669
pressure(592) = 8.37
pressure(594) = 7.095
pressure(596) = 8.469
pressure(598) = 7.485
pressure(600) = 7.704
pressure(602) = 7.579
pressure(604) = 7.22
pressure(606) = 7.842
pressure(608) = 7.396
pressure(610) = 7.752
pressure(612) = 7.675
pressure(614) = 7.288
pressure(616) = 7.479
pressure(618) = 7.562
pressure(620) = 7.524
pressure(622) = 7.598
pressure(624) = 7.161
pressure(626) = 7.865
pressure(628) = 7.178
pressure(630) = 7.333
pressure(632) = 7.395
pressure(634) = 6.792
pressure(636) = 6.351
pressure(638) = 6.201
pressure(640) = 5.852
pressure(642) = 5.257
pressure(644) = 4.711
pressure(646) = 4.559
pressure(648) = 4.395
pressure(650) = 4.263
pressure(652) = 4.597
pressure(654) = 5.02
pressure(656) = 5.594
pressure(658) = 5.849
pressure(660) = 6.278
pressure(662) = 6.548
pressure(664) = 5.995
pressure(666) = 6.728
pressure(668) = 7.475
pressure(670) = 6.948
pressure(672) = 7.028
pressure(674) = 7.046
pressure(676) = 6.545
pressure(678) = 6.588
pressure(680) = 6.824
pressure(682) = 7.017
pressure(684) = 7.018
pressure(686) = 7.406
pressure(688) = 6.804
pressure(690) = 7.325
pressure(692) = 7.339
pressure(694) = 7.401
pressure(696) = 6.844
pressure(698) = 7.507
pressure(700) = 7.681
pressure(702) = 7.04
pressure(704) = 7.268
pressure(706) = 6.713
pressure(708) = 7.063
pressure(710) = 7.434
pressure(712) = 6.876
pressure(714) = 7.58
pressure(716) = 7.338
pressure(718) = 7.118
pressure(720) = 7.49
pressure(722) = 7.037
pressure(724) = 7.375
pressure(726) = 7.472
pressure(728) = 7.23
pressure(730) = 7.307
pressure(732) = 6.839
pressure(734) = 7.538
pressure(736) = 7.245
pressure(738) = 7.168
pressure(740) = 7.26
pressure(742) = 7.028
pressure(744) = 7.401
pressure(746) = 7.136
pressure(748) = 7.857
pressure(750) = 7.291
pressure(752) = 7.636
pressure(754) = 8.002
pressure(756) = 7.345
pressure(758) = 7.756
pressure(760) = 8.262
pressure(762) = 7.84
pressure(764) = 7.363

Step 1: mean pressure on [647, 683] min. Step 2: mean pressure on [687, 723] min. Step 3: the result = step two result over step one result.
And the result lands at 1.17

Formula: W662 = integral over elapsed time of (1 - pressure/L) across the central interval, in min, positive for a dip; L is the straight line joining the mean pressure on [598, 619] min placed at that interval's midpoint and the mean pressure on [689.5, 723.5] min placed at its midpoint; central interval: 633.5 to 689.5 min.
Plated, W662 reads 9.4 min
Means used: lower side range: 7.55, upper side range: 7.24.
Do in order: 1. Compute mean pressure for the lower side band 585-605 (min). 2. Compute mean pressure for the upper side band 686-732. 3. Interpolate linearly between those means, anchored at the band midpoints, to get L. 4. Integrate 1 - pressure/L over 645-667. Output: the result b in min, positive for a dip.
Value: 6.0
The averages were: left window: 7.74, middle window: 5.44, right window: 7.23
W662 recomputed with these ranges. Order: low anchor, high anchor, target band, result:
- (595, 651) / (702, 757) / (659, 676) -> 0.7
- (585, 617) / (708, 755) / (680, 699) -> 0.7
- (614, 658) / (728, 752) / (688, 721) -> -1.5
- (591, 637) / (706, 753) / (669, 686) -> 1.1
